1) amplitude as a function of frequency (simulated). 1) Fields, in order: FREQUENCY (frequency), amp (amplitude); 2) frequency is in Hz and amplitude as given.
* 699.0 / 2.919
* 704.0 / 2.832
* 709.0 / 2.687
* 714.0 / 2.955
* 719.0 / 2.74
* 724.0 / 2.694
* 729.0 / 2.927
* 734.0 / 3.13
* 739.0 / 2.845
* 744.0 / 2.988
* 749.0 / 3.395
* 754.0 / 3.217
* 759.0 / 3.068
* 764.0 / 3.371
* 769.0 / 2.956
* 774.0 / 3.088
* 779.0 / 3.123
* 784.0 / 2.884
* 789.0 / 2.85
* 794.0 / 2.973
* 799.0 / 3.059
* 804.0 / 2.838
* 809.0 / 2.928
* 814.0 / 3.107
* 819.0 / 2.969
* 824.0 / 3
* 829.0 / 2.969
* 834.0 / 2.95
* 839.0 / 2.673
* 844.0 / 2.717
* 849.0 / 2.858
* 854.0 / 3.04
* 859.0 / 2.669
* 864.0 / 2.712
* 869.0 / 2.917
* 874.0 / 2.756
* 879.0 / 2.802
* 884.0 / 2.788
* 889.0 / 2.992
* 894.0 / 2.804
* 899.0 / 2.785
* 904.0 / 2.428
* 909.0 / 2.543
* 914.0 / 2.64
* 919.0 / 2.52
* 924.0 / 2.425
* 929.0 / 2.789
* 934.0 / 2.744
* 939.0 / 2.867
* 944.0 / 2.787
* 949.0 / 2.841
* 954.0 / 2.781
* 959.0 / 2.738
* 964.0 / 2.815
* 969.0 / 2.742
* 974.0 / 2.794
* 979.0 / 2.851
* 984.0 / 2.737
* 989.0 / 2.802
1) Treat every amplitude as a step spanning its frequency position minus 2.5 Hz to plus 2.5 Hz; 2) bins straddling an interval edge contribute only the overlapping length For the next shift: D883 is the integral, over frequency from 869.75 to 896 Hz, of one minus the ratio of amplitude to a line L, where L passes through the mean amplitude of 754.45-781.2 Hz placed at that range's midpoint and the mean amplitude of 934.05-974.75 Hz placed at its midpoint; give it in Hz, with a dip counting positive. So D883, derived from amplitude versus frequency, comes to 0.8 Hz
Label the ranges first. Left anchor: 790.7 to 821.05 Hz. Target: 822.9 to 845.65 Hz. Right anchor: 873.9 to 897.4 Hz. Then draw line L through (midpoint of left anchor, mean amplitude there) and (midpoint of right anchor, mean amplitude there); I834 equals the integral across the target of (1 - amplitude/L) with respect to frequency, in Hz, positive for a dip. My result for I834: 0.5 Hz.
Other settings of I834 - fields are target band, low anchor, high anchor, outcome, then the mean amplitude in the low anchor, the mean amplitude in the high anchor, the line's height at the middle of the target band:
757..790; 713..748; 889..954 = -2.2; 2.92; 2.7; 2.87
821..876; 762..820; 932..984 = 1.7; 3.01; 2.79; 2.94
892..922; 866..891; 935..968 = 2.3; 2.85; 2.8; 2.83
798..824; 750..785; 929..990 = 0.6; 3.12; 2.79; 3.05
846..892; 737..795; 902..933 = -1.8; 3.07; 2.57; 2.73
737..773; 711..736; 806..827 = -2.5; 2.88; 3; 2.92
